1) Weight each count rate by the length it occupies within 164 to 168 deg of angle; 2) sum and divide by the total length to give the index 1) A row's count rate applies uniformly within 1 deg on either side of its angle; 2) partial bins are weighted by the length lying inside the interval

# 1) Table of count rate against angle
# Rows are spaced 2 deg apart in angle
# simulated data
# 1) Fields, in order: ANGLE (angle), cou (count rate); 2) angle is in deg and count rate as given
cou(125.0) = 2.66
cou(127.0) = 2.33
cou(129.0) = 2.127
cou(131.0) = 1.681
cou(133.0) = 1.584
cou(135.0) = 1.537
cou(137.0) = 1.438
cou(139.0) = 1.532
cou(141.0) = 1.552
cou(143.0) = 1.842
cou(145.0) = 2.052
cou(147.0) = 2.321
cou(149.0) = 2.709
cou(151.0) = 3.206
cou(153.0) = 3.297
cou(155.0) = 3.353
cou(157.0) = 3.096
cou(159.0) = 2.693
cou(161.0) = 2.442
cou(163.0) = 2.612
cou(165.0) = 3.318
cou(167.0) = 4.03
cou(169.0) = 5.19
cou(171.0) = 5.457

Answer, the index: 3.67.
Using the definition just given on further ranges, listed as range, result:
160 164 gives 2.53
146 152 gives 2.75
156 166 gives 2.83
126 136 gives 1.85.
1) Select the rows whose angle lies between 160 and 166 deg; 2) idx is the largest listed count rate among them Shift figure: 3.318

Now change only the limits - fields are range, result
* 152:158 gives 3.353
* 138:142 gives 1.552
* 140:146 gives 2.052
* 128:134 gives 2.127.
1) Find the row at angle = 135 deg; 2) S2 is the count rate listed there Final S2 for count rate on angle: 1.537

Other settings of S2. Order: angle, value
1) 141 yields 1.552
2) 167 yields 4.03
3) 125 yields 2.66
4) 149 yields 2.709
